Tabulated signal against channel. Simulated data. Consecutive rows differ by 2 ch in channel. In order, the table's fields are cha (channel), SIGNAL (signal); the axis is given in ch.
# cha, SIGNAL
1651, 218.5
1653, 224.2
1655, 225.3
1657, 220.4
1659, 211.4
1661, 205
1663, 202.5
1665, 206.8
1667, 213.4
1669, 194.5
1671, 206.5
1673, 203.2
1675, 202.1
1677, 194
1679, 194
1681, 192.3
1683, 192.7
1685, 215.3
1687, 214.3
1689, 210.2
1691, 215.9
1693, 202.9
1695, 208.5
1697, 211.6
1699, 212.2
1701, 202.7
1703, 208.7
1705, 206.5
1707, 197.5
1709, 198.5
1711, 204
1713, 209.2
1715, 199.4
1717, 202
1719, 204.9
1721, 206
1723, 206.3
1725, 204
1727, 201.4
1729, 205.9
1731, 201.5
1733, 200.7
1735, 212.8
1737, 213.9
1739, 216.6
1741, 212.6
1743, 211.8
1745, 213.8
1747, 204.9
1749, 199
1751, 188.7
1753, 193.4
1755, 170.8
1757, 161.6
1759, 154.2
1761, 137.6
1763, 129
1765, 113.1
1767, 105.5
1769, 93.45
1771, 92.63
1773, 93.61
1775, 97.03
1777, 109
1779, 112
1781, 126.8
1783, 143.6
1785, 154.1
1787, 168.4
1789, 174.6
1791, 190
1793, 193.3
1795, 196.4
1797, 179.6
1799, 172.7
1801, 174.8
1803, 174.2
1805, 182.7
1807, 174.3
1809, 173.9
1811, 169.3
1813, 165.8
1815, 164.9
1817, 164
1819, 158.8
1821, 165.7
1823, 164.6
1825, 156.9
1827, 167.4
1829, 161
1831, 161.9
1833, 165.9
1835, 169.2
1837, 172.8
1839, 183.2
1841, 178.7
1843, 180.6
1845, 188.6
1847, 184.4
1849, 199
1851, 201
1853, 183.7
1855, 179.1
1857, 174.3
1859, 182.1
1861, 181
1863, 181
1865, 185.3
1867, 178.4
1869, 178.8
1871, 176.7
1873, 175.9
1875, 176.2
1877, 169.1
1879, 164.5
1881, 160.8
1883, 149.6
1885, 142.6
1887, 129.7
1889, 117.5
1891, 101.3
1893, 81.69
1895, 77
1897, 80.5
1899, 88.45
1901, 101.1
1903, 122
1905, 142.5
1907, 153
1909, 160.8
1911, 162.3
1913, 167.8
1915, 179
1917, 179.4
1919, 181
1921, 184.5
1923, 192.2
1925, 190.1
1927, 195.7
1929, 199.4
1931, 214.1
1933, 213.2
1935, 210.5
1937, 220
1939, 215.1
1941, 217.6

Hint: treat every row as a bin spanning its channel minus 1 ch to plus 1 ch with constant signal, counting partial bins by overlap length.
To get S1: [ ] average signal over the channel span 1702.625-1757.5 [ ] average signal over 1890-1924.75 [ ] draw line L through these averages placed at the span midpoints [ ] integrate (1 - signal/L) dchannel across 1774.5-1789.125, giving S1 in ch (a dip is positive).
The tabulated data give 3.9 ch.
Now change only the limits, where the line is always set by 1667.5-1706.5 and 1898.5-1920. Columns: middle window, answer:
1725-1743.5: -1.5 ch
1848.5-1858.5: -1.4 ch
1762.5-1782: 8.2 ch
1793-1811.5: -0.2 ch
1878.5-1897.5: 4.3 ch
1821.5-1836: 0.5 ch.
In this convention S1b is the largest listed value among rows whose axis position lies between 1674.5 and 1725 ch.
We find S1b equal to 215.9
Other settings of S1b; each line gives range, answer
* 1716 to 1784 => 216.6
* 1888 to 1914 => 167.8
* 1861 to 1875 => 185.3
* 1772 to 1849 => 199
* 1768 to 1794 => 193.3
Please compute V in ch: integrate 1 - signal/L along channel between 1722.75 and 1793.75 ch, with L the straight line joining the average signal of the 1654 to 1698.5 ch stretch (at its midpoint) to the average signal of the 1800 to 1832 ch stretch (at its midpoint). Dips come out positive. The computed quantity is 6.9 ch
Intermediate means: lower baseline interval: 207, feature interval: 166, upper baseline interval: 168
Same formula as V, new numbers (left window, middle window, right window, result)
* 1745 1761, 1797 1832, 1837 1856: 3.0 ch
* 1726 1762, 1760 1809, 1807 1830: 8.7 ch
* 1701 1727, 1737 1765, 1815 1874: 1.9 ch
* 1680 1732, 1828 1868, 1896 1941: 0.7 ch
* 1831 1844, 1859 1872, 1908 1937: -0.1 ch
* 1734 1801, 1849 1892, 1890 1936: -2.6 ch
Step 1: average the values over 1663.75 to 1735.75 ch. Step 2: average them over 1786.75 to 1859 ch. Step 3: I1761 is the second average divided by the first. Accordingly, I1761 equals 0.9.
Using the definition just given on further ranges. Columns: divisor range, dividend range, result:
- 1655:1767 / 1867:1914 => 0.70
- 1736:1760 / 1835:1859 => 0.94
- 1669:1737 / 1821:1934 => 0.80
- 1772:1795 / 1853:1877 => 1.24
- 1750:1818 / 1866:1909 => 0.90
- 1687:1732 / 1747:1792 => 0.69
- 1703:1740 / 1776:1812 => 0.80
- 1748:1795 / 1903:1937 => 1.26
